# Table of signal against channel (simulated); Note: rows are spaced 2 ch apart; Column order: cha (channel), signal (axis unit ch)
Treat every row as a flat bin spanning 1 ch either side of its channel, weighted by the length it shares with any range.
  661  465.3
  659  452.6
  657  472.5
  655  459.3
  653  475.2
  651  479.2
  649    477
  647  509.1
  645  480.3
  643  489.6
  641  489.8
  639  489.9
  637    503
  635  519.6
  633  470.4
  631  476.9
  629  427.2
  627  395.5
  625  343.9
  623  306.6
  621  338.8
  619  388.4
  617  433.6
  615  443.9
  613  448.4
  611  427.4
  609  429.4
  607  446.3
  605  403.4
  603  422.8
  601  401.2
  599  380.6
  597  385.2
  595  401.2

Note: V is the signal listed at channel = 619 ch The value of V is 388.4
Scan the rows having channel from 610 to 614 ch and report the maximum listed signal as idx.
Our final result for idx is 448.4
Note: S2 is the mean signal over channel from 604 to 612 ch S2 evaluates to 427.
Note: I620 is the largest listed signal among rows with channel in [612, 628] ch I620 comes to 448.4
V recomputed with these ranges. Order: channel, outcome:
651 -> 479.2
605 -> 403.4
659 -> 452.6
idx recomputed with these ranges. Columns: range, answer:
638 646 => 489.9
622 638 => 519.6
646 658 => 509.1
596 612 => 446.3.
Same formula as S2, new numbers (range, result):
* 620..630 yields 362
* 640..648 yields 492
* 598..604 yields 402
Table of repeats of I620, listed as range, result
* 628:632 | 476.9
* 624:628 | 395.5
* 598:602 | 401.2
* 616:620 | 433.6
